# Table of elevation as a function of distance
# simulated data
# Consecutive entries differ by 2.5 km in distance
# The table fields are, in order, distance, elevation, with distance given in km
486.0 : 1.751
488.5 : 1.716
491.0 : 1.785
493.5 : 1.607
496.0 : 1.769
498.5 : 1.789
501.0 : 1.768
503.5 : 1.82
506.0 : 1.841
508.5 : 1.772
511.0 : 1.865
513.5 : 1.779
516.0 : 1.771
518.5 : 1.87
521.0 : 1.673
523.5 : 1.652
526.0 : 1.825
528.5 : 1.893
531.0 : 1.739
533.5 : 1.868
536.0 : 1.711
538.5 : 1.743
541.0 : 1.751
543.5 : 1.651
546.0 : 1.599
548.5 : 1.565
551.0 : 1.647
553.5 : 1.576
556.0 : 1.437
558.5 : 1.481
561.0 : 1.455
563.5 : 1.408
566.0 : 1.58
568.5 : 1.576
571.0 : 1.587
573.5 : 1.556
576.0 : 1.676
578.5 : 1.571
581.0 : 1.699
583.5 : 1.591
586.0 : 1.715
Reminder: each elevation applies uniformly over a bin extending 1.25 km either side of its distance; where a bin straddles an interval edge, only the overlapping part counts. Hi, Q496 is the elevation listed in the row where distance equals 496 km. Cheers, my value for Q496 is 1.769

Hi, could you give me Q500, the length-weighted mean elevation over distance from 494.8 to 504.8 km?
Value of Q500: 1.79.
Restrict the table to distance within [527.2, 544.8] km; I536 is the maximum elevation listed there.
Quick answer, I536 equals 1.893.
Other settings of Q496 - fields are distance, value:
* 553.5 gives 1.576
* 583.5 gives 1.591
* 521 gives 1.673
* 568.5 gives 1.576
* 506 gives 1.841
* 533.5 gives 1.868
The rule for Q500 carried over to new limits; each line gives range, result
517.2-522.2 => 1.77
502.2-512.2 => 1.82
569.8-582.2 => 1.62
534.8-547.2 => 1.69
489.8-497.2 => 1.72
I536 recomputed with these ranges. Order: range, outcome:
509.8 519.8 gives 1.87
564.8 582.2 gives 1.699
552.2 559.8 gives 1.576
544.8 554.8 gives 1.647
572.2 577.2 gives 1.676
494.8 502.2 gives 1.789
